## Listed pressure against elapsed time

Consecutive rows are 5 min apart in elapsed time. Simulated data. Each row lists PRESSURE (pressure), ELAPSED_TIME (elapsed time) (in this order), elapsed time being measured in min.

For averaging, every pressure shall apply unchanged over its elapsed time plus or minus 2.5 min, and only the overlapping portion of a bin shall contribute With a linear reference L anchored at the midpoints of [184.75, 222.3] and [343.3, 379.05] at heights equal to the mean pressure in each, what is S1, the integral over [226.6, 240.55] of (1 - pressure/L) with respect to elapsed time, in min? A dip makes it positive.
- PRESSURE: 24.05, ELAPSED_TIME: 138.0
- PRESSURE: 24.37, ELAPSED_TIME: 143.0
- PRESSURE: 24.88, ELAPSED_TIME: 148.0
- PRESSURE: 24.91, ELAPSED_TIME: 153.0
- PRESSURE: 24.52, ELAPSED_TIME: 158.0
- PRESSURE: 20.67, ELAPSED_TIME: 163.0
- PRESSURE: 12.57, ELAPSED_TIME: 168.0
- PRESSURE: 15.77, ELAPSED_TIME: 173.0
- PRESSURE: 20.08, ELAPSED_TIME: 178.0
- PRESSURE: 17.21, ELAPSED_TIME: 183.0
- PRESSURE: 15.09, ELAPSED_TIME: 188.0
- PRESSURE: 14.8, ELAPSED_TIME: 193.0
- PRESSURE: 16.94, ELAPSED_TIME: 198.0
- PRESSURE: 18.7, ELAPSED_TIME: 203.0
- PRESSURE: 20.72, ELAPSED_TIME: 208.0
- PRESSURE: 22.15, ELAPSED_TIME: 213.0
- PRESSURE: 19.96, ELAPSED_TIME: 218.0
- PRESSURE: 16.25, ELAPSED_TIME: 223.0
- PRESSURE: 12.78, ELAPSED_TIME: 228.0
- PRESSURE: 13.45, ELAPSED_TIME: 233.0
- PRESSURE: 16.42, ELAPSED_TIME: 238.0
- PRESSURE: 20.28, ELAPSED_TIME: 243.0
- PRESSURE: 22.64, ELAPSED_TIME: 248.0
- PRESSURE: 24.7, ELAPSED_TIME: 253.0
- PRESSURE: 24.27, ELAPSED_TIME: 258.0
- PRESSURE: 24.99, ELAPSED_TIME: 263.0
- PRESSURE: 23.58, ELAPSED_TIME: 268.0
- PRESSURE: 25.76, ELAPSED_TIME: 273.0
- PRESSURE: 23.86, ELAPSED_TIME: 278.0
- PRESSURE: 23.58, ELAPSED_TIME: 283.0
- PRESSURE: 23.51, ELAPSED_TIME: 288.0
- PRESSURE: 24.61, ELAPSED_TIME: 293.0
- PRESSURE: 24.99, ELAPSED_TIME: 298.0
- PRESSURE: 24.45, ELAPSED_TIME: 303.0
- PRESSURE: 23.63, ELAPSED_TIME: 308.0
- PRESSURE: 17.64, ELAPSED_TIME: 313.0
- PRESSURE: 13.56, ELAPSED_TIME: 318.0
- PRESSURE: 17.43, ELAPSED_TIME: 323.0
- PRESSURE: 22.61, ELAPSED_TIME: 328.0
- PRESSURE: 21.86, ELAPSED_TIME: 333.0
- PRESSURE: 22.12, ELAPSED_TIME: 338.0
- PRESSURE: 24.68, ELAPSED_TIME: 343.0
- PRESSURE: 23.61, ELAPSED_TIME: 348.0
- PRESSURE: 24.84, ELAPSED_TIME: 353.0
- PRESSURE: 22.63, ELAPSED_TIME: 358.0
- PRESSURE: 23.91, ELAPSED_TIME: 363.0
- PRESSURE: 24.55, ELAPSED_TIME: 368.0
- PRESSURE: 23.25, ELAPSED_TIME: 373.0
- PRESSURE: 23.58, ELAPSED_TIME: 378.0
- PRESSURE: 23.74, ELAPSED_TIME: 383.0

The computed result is 3.57 min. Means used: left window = 18.2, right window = 23.8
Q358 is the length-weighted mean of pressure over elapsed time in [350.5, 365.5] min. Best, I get 23.8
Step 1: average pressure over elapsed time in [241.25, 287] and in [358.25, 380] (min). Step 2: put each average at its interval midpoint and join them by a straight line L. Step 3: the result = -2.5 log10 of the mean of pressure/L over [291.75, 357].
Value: 0.08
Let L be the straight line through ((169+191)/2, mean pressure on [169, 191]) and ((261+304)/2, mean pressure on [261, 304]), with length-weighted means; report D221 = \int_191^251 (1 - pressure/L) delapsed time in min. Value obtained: 5.15 min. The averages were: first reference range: 16.7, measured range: 18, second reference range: 24.4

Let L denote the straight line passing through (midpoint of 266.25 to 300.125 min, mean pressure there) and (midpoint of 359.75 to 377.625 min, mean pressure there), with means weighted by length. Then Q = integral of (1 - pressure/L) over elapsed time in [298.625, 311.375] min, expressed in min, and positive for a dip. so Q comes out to 0.22 min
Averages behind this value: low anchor 24.3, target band 23.7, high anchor 23.8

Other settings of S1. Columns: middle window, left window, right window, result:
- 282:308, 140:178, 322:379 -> -2.00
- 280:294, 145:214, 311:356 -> -2.31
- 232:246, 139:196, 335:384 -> 2.56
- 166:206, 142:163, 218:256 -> 9.72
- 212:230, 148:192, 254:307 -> 3.26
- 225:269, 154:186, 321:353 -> 0.55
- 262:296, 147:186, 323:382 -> -3.73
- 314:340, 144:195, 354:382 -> 3.90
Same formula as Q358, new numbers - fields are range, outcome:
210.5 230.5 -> 17.8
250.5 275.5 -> 24.7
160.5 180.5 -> 17.3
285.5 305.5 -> 24.4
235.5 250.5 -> 19.8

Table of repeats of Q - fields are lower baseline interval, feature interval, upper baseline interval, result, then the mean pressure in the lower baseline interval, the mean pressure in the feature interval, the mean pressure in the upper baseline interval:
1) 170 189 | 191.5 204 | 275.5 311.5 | 1.0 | 17.1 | 16.7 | 23.9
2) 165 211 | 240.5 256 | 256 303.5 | -0.5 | 17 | 22.6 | 24.4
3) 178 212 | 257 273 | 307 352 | -4.3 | 17.7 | 24.5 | 20.8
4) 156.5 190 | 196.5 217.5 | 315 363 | -1.3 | 17.8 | 19.8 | 21.6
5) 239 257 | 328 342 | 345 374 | 0.6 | 22.2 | 22.4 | 23.8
